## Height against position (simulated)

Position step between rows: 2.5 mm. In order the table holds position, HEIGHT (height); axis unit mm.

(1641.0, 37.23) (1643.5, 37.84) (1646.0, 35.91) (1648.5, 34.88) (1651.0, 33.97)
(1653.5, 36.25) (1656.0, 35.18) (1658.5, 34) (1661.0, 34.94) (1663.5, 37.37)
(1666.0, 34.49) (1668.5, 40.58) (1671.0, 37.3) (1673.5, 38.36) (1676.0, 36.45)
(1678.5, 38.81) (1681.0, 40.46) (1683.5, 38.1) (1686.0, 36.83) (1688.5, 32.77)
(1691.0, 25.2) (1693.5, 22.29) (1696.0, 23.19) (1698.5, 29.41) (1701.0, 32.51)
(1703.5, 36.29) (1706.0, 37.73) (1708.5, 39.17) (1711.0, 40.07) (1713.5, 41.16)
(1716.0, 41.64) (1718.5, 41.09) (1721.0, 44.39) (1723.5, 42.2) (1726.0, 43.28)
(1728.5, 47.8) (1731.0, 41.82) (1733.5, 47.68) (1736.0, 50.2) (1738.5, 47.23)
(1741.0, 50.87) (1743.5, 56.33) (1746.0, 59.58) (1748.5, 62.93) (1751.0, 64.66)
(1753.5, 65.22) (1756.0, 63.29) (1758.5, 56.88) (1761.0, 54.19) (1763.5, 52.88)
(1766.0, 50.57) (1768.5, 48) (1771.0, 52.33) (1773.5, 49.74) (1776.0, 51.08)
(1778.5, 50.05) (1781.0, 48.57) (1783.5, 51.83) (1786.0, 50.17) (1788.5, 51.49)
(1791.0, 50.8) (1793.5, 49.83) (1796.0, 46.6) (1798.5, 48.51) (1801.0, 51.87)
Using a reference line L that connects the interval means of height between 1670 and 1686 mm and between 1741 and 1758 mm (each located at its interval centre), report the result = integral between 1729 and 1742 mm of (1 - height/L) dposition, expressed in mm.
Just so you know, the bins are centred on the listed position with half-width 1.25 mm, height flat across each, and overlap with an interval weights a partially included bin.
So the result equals 2.1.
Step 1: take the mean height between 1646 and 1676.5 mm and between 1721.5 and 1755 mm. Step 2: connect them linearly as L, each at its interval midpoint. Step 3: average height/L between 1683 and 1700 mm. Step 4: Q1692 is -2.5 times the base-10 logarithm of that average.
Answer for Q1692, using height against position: 0.40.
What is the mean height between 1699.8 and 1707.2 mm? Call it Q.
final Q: 35.5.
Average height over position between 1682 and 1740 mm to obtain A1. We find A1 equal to 38.4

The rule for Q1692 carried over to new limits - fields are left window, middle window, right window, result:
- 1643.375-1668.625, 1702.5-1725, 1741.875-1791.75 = 0.13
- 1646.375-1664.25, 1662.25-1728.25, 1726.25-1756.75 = 0.19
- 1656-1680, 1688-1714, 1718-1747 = 0.30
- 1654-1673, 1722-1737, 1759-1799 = -0.02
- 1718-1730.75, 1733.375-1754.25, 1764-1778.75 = -0.21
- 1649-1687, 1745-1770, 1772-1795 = -0.22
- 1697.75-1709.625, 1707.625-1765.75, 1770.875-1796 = -0.20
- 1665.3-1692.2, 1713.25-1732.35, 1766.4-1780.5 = -0.01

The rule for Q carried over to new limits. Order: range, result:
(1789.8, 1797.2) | 49.1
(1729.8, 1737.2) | 46.6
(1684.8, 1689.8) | 34.7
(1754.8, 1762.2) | 58.1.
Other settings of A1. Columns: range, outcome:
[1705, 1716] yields 39.8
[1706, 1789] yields 50.1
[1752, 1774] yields 55.1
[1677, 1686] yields 38.7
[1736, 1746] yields 52.3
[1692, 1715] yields 33.5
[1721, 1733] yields 44.1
